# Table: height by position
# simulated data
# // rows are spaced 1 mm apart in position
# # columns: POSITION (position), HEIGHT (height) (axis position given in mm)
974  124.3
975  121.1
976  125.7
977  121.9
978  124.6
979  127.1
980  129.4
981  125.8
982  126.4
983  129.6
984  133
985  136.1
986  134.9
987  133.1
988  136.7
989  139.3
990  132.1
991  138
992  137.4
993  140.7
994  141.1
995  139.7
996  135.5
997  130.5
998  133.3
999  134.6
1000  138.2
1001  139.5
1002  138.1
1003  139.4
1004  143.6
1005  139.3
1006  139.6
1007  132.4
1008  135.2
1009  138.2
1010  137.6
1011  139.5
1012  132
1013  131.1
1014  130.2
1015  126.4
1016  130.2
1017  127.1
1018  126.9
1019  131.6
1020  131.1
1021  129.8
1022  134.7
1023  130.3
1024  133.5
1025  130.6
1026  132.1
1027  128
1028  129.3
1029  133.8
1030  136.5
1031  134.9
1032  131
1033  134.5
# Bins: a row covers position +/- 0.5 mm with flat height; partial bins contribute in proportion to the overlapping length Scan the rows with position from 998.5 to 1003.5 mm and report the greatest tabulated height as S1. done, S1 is 139.5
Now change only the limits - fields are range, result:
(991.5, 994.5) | 141.1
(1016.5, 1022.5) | 134.7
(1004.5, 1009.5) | 139.6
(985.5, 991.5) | 139.3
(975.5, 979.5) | 127.1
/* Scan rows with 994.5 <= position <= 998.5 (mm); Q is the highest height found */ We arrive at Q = 139.7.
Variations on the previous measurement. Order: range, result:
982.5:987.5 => 136.1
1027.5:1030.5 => 136.5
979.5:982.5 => 129.4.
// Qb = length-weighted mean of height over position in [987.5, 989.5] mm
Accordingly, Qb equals 138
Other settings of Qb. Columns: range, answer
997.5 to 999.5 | 134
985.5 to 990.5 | 135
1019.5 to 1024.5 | 132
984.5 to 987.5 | 135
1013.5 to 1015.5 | 128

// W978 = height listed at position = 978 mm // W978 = 124.6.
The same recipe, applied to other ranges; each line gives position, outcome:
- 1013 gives 131.1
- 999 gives 134.6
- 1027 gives 128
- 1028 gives 129.3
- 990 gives 132.1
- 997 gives 130.5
